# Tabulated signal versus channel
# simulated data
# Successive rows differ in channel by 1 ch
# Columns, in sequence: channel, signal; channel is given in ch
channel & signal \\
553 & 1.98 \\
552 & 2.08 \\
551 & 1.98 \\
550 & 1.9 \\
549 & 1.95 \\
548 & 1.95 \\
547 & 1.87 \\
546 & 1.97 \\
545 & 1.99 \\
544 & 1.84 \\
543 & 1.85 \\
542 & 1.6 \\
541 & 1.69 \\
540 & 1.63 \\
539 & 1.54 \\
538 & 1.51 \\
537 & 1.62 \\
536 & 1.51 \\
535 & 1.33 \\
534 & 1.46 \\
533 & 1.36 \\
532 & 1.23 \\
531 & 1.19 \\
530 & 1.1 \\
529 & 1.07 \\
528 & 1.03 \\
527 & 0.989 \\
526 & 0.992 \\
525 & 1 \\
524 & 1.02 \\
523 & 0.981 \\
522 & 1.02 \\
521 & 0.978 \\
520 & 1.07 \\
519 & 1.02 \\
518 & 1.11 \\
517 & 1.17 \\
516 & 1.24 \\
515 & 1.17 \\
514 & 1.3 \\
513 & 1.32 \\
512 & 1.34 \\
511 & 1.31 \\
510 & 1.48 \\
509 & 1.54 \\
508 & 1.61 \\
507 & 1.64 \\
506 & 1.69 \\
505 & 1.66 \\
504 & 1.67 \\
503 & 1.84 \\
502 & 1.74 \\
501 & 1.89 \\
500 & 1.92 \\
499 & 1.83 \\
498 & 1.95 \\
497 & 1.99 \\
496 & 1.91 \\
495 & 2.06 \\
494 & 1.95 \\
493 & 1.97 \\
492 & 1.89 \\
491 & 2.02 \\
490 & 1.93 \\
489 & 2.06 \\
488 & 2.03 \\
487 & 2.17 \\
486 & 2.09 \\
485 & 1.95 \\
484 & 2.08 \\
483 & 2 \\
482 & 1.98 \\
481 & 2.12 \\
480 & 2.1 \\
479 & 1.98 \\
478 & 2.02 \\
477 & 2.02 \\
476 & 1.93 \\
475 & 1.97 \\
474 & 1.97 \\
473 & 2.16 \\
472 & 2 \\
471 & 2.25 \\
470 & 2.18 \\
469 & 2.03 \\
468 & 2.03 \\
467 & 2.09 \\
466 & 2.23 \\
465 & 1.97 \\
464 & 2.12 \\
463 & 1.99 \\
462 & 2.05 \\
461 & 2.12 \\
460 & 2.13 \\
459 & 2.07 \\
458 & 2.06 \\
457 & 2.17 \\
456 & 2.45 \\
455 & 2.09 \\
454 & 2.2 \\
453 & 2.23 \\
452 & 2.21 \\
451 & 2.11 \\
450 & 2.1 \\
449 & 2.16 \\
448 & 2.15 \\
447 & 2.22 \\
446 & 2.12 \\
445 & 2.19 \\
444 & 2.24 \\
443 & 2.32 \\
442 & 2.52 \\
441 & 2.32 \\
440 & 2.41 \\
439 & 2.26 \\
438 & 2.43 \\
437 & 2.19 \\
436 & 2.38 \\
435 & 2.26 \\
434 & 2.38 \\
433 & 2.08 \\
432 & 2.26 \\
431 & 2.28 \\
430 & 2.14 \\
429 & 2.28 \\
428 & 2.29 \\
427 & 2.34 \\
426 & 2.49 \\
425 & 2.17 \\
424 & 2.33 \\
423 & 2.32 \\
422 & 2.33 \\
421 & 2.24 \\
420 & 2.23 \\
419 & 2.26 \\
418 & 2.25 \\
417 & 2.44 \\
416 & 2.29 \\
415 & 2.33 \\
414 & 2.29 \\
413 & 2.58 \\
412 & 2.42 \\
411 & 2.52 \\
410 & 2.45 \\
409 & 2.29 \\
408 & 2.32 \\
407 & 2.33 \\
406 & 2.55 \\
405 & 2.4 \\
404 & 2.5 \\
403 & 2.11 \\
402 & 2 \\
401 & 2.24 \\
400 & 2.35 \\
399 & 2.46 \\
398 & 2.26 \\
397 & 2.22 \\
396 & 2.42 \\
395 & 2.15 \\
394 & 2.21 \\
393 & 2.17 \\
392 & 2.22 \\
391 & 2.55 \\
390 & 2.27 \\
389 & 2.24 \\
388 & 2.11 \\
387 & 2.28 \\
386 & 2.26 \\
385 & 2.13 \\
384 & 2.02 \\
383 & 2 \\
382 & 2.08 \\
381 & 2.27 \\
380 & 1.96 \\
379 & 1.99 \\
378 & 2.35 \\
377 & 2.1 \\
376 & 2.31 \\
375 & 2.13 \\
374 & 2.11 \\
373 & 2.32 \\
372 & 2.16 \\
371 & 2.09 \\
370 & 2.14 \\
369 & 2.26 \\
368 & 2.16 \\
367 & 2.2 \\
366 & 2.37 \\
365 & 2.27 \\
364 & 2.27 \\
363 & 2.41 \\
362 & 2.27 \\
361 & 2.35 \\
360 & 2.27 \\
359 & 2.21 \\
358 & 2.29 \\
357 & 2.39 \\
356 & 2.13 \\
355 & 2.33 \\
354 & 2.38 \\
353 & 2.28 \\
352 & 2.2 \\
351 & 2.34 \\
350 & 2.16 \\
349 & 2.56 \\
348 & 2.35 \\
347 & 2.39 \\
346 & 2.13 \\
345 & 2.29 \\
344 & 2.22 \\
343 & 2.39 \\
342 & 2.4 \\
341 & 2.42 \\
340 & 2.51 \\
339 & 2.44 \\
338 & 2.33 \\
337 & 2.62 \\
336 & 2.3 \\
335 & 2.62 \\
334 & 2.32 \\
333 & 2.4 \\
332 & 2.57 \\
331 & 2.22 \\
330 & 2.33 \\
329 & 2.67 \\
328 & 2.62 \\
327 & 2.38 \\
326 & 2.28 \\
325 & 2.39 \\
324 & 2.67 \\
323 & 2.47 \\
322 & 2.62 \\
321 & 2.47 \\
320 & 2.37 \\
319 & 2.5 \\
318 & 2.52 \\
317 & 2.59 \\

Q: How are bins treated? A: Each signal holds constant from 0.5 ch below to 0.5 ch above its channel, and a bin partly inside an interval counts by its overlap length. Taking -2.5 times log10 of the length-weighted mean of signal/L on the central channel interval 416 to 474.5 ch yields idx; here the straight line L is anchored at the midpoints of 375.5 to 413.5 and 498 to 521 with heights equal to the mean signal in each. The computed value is -0.16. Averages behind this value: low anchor 2.27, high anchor 1.48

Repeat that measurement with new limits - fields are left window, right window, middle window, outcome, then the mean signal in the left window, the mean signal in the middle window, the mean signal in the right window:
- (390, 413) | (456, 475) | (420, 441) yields -0.03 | 2.33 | 2.29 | 2.1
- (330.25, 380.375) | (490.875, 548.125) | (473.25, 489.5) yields -0.20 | 2.29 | 2.03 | 1.5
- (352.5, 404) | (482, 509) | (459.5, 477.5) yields -0.05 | 2.23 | 2.07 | 1.9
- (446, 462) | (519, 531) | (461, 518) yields -0.17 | 2.16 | 1.86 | 1.03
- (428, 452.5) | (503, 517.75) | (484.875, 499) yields -0.20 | 2.25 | 1.99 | 1.45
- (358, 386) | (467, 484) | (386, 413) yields -0.08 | 2.2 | 2.31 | 2.05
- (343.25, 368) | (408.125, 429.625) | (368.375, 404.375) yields 0.05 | 2.29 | 2.21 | 2.34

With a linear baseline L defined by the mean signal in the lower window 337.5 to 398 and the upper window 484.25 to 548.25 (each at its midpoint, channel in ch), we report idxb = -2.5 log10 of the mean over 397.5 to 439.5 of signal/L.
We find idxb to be -0.15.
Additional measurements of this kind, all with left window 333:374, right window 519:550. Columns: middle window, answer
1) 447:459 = -0.19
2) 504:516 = 0.06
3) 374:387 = 0.02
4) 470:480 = -0.19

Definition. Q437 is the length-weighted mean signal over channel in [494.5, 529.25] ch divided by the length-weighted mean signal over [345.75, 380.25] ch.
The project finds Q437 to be 0.63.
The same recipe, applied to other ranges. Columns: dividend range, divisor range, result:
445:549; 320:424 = 0.76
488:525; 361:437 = 0.69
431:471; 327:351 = 0.91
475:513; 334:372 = 0.81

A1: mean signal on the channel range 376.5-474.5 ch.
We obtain 2.23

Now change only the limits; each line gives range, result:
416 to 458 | 2.26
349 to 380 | 2.24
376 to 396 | 2.19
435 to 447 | 2.3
